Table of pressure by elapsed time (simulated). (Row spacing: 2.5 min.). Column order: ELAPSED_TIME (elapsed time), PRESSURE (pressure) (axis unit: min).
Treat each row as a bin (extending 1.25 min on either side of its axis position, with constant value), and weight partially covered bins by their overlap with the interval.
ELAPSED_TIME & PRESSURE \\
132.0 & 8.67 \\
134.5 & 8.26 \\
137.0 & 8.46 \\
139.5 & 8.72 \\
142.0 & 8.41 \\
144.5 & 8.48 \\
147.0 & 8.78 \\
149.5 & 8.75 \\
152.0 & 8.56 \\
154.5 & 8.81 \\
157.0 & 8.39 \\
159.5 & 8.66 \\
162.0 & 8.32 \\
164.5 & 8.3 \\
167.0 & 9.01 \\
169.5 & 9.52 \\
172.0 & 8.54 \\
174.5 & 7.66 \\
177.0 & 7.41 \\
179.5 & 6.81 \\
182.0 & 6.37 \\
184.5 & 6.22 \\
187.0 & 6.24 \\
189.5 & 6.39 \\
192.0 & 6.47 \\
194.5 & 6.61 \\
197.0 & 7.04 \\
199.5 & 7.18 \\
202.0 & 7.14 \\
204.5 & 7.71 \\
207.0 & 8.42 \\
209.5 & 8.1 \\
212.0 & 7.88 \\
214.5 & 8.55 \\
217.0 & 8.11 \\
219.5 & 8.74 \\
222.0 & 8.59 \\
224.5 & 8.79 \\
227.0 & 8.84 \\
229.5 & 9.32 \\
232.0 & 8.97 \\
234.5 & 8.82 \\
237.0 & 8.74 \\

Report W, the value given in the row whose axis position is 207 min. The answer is 8.42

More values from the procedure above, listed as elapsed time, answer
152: 8.56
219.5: 8.74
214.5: 8.55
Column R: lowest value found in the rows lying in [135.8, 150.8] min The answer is 8.41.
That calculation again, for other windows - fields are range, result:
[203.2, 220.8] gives 7.71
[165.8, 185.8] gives 6.22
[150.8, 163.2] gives 8.32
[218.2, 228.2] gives 8.59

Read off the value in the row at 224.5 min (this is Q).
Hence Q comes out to 8.79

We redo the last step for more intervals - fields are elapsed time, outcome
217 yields 8.11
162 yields 8.32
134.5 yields 8.26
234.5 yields 8.82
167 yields 9.01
